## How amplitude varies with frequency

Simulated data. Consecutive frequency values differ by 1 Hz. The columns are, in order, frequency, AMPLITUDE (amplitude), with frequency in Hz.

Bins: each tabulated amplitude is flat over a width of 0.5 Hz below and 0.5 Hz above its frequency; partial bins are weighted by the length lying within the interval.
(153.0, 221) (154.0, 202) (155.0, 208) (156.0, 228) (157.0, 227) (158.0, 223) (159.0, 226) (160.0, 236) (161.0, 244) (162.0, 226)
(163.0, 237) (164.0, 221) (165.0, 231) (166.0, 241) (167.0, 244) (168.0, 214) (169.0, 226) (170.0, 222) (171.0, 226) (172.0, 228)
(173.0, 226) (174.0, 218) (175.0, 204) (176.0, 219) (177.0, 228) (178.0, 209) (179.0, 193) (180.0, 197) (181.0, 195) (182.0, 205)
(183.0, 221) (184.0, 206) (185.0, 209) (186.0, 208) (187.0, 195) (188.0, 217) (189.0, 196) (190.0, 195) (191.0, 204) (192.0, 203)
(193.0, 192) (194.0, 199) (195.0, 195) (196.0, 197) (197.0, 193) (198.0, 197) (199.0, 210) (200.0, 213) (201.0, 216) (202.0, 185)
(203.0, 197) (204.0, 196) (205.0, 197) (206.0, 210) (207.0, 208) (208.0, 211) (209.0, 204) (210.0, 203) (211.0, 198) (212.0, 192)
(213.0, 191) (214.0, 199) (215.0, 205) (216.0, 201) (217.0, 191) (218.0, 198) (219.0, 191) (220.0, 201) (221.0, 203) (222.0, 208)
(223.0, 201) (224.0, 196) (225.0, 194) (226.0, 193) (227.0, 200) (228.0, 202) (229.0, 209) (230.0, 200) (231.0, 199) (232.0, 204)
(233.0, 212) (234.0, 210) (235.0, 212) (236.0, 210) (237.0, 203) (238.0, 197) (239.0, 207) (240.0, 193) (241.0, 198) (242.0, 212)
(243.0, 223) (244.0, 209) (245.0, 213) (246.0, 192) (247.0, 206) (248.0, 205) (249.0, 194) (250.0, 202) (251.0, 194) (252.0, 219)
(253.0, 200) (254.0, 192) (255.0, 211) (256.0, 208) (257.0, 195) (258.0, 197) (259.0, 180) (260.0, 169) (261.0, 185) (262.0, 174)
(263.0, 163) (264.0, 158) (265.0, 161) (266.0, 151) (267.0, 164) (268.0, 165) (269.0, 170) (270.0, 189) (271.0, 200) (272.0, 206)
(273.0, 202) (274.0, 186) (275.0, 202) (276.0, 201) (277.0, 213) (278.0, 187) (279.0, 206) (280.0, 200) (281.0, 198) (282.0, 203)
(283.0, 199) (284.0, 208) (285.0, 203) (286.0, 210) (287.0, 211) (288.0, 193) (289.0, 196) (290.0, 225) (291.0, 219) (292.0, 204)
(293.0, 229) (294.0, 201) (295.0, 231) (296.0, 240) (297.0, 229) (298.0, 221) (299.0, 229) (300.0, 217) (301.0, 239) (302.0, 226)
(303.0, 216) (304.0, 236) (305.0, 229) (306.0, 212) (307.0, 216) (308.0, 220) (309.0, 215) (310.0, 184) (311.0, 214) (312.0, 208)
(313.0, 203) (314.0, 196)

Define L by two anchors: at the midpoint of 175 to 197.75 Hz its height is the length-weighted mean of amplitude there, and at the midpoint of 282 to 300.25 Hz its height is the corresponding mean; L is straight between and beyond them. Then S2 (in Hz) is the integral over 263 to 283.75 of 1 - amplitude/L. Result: 2.4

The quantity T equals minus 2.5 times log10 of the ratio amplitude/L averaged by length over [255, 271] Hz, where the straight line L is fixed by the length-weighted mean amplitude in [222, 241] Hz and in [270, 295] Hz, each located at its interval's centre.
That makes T 0.15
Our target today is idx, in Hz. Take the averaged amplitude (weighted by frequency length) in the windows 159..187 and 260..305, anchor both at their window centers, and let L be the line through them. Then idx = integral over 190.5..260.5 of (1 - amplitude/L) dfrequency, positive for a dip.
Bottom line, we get 3.2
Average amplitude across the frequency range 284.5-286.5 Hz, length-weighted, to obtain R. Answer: 206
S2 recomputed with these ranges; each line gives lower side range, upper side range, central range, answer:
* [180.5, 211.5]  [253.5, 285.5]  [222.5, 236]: -0.44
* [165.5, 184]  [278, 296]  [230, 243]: 0.43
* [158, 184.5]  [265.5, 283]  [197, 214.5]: 0.79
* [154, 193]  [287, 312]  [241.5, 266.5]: 2.88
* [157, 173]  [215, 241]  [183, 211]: 1.67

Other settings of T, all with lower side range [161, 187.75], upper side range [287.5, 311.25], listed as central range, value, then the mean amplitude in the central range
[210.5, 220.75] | 0.11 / 197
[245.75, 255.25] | 0.09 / 202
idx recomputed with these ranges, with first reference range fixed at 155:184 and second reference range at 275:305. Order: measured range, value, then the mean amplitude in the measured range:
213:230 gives 1.46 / 199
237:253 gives 0.92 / 204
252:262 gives 1.04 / 193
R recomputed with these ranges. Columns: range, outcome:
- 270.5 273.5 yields 203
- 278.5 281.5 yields 201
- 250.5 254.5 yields 201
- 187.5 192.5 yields 203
